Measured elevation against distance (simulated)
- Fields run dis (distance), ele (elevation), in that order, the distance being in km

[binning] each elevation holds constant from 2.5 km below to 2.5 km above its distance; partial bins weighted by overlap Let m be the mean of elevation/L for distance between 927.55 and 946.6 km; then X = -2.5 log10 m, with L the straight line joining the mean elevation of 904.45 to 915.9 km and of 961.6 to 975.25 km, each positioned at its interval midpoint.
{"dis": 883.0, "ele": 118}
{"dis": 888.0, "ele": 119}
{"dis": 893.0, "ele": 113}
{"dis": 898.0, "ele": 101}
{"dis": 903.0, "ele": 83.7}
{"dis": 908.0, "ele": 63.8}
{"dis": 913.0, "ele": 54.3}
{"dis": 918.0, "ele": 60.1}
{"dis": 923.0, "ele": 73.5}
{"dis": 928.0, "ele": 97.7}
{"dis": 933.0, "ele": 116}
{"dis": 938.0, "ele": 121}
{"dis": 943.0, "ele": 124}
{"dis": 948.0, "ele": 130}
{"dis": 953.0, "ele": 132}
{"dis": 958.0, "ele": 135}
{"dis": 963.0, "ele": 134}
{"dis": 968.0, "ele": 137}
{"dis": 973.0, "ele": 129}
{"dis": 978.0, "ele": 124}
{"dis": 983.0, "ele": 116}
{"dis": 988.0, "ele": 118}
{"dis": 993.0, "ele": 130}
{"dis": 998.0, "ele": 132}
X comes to -0.24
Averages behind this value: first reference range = 61.3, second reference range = 133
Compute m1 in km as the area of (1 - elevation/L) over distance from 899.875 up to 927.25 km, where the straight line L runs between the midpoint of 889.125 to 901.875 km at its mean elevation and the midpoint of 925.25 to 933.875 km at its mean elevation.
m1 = 9.2 km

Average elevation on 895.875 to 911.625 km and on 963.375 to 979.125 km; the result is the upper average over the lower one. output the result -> 1.63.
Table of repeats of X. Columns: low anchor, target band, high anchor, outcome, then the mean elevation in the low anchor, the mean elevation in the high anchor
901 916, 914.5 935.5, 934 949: 0.134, 66.5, 124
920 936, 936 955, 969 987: -0.201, 95.4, 124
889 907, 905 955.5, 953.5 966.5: 0.218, 97.9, 134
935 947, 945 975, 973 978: -0.065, 123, 126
